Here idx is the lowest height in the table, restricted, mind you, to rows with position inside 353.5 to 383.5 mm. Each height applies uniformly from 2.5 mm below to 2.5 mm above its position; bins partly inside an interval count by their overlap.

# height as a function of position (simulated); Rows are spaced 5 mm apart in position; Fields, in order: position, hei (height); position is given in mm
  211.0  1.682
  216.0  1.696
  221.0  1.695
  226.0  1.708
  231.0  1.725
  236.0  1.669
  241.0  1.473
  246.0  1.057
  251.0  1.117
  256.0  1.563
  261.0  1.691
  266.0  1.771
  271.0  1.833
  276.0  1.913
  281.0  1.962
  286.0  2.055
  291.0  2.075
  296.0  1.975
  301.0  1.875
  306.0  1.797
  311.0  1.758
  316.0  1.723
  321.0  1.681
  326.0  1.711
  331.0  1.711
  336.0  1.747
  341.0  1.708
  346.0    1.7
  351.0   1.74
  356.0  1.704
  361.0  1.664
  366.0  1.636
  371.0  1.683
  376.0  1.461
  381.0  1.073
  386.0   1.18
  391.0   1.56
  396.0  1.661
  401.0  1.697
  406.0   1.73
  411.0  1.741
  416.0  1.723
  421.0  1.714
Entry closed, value 1.073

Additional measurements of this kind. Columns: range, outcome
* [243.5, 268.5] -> 1.057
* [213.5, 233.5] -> 1.695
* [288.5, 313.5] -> 1.758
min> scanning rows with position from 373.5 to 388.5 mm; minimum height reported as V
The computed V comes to 1.073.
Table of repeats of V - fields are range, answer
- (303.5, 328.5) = 1.681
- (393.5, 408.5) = 1.661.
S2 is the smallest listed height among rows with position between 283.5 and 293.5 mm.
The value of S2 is 2.055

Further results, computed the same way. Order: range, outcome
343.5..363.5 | 1.664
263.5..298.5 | 1.771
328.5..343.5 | 1.708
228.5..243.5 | 1.473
